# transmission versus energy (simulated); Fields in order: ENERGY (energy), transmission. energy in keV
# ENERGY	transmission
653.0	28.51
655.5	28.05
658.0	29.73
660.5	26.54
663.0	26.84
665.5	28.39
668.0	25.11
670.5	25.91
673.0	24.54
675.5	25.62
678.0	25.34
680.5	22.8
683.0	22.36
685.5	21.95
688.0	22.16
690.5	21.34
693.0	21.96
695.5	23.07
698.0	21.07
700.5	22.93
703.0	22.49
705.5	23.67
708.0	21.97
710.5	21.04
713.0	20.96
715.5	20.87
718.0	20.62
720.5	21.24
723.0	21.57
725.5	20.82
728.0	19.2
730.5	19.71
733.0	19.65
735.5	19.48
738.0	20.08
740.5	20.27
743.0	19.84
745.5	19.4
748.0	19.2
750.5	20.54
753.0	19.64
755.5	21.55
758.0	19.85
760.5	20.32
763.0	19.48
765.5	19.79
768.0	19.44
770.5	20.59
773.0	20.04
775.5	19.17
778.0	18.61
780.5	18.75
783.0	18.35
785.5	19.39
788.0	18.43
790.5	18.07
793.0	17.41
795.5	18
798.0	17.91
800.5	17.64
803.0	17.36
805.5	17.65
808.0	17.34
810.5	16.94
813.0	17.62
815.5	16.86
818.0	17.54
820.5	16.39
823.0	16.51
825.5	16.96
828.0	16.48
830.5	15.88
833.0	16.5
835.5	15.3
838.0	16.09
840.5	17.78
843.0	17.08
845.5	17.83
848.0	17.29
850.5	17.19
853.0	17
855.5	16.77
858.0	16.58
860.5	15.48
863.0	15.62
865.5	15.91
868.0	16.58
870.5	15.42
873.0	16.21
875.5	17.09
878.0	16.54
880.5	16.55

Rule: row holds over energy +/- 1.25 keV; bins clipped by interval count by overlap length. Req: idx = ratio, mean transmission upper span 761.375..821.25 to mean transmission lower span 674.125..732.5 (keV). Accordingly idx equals 0.84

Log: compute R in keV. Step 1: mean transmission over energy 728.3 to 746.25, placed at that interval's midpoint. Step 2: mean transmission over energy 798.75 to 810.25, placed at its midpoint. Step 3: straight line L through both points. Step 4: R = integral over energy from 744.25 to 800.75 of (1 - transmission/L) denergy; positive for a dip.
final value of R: -2.0 keV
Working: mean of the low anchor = 19.8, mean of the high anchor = 17.5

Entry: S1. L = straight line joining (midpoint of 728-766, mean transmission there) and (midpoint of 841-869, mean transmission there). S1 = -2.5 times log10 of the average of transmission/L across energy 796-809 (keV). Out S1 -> 0.04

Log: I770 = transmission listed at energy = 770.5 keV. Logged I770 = 20.59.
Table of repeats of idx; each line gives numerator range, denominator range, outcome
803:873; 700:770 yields 0.81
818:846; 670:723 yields 0.74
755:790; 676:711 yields 0.86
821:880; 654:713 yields 0.69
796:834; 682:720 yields 0.78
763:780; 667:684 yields 0.80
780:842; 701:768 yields 0.84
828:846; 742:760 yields 0.83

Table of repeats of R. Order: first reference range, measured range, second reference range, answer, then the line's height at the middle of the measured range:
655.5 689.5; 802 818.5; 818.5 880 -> 1.0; 18.5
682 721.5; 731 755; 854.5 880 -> 0.7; 20.5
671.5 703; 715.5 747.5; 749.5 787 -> 1.5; 21.2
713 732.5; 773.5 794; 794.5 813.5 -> -0.3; 18.3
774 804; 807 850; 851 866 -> 0.7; 17.1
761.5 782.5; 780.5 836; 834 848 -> 2.3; 18.1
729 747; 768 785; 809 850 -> -0.7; 18.5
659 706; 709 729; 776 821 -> 1.1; 22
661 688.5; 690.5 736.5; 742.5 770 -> 2.5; 22.5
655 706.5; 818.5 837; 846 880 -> 1.7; 18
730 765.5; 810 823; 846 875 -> 0.6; 17.8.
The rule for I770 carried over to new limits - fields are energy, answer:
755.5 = 21.55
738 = 20.08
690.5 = 21.34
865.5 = 15.91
